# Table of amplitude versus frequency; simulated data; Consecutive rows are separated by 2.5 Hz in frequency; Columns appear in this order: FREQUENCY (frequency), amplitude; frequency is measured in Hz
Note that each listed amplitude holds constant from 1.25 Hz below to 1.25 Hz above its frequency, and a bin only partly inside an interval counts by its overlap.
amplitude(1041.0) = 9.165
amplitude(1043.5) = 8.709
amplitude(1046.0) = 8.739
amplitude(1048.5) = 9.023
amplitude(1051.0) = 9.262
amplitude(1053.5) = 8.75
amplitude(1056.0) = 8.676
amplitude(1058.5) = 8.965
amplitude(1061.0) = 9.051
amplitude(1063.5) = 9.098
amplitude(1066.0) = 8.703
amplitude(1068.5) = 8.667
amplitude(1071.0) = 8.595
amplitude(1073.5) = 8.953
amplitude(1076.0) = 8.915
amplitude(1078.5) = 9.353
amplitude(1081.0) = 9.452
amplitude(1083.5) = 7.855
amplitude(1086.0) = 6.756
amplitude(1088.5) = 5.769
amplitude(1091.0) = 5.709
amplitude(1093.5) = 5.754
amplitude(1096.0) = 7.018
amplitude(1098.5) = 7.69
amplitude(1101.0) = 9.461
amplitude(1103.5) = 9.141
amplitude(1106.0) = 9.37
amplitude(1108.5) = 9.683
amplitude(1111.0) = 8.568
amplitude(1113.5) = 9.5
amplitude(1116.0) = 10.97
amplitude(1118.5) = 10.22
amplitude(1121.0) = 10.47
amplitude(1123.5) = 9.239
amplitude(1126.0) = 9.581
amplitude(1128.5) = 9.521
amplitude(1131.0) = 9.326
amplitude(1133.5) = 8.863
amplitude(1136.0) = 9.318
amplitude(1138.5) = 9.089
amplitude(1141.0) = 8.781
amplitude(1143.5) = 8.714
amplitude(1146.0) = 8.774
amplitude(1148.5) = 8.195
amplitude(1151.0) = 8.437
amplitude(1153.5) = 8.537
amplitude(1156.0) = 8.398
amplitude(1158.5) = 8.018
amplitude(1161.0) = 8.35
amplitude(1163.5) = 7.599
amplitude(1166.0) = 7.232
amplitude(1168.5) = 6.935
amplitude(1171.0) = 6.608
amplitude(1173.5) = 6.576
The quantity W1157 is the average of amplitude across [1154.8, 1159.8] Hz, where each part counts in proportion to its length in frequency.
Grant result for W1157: 8.21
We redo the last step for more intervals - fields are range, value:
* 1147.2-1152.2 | 8.32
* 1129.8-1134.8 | 9.09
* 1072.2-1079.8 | 9.07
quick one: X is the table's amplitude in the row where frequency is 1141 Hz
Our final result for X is 8.781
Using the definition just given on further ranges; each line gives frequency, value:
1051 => 9.262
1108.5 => 9.683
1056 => 8.676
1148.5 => 8.195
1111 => 8.568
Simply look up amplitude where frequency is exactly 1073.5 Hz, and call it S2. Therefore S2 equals 8.953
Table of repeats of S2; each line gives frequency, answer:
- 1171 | 6.608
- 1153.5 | 8.537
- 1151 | 8.437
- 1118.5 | 10.22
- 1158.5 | 8.018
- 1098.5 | 7.69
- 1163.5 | 7.599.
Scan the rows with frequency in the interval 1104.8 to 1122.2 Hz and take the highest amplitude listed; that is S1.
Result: 10.97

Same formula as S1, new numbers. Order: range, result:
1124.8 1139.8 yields 9.581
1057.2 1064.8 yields 9.098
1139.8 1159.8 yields 8.781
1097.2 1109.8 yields 9.683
